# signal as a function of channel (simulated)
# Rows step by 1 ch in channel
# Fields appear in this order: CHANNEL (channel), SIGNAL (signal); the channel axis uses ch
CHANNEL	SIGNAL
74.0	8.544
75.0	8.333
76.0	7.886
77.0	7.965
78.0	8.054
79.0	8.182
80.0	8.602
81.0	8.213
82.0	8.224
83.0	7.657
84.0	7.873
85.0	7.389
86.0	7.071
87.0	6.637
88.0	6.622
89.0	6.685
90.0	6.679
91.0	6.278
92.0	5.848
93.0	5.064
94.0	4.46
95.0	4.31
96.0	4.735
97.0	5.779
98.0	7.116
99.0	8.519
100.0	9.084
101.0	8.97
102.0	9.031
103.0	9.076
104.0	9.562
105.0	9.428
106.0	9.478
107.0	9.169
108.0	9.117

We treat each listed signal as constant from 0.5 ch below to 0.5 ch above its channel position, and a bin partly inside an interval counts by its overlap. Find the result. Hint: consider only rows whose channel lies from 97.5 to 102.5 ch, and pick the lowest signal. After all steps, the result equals 7.116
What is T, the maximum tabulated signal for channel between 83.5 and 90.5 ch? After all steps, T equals 7.873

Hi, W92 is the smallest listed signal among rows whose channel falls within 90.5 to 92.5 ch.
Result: 5.848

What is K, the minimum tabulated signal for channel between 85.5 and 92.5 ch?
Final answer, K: 5.848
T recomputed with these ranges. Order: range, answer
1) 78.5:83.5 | 8.602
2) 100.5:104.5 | 9.562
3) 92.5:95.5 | 5.064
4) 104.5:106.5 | 9.478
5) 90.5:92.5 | 6.278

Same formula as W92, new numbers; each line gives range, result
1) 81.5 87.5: 6.637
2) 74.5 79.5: 7.886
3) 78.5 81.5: 8.182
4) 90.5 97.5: 4.31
